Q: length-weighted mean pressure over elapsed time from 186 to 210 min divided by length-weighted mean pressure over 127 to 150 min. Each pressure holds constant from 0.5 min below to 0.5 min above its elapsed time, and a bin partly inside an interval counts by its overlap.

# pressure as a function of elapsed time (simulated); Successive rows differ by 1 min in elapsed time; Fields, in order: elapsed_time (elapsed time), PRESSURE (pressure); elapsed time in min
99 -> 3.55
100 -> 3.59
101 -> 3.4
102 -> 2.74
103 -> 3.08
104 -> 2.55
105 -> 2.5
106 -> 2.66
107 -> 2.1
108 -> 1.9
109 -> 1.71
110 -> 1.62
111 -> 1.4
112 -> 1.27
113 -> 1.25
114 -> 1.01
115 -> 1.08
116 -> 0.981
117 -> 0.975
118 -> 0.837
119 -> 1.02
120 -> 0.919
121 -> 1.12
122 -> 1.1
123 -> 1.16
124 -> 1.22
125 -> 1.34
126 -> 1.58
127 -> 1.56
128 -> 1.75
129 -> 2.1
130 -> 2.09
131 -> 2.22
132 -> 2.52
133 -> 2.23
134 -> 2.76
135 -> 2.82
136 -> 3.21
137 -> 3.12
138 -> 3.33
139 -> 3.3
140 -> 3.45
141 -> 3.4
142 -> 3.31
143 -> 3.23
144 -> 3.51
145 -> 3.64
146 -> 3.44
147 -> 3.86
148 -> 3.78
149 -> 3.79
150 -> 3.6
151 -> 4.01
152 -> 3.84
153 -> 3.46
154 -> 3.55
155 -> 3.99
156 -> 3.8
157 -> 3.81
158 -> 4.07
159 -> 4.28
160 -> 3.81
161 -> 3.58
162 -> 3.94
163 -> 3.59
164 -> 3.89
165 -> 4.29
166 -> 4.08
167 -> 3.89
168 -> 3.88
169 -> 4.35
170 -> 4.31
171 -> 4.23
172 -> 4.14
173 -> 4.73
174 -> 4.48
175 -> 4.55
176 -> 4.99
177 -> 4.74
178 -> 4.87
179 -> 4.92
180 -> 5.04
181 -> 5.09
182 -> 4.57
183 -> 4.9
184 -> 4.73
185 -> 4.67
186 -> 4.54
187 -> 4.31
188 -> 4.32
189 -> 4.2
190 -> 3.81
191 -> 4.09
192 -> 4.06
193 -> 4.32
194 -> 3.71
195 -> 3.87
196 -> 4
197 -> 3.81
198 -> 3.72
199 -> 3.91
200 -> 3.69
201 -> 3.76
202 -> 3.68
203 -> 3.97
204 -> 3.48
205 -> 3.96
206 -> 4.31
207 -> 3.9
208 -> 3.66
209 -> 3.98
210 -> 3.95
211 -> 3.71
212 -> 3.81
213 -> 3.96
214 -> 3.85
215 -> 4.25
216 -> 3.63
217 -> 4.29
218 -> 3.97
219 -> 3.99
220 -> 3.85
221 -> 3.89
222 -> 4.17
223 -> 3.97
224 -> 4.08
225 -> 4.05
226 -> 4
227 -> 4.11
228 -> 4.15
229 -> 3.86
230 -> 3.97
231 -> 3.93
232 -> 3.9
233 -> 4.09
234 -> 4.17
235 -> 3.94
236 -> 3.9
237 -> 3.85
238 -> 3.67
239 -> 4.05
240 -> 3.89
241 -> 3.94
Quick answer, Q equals 1.31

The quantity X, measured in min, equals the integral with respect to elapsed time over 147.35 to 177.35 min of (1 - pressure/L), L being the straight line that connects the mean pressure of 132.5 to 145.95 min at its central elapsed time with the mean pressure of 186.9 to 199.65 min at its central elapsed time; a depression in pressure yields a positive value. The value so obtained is -4.30 min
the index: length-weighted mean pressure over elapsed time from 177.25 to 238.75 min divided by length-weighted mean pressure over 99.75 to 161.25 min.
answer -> 1.6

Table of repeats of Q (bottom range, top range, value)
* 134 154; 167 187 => 1.33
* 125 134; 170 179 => 2.28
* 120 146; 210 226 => 1.63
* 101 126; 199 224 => 2.44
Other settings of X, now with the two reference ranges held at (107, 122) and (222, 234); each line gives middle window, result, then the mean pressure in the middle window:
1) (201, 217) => -1.5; 3.88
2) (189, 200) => -2.5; 3.93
